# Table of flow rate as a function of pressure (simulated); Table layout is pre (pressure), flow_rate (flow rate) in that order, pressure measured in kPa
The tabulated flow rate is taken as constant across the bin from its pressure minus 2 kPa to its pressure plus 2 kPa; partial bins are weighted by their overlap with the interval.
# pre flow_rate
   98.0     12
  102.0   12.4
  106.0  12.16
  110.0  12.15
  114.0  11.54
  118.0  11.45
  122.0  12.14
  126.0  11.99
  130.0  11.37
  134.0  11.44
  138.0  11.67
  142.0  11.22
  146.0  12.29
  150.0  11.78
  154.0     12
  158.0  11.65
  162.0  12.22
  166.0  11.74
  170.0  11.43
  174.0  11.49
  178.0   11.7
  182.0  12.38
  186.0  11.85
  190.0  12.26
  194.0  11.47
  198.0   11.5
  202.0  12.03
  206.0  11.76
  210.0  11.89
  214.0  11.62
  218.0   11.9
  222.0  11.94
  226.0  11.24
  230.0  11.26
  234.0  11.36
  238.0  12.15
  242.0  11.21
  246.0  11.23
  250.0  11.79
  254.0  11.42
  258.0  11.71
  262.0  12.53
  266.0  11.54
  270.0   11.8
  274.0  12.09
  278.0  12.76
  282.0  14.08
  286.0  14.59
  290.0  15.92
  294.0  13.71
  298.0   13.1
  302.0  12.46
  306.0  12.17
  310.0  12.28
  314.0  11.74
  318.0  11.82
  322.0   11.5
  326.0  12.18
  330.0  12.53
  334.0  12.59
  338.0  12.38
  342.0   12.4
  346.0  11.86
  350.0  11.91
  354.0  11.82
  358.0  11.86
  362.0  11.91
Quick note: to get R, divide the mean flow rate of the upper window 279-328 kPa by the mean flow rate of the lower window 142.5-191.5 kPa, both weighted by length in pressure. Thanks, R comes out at 1.09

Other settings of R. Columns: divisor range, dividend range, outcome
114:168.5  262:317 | 1.10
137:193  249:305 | 1.08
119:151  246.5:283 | 1.03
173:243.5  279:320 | 1.12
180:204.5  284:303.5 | 1.17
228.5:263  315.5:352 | 1.04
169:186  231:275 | 0.99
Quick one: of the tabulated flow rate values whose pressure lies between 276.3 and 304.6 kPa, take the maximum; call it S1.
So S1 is 15.92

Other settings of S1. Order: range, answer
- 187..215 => 12.26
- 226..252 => 12.15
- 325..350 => 12.59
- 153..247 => 12.38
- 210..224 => 11.94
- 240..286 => 14.59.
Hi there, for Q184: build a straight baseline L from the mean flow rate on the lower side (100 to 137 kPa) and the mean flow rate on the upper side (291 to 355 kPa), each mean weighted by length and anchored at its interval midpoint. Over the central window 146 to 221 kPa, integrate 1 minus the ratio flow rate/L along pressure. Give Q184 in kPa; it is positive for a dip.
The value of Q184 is 1.1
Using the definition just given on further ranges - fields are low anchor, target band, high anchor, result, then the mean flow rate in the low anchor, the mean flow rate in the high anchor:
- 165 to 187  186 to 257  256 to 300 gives 3.9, 11.8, 13.1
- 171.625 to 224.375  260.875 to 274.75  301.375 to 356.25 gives 0.0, 11.8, 12.1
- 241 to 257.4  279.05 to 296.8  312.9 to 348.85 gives -4.0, 11.5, 12.1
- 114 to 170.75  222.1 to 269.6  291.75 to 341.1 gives 2.0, 11.7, 12.4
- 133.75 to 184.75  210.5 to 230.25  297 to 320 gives 0.5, 11.8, 12.2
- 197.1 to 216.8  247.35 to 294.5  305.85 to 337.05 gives -3.2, 11.8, 12.1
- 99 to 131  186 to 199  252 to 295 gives 0.7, 11.9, 12.9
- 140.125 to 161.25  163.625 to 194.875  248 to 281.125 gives 0.2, 11.8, 12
